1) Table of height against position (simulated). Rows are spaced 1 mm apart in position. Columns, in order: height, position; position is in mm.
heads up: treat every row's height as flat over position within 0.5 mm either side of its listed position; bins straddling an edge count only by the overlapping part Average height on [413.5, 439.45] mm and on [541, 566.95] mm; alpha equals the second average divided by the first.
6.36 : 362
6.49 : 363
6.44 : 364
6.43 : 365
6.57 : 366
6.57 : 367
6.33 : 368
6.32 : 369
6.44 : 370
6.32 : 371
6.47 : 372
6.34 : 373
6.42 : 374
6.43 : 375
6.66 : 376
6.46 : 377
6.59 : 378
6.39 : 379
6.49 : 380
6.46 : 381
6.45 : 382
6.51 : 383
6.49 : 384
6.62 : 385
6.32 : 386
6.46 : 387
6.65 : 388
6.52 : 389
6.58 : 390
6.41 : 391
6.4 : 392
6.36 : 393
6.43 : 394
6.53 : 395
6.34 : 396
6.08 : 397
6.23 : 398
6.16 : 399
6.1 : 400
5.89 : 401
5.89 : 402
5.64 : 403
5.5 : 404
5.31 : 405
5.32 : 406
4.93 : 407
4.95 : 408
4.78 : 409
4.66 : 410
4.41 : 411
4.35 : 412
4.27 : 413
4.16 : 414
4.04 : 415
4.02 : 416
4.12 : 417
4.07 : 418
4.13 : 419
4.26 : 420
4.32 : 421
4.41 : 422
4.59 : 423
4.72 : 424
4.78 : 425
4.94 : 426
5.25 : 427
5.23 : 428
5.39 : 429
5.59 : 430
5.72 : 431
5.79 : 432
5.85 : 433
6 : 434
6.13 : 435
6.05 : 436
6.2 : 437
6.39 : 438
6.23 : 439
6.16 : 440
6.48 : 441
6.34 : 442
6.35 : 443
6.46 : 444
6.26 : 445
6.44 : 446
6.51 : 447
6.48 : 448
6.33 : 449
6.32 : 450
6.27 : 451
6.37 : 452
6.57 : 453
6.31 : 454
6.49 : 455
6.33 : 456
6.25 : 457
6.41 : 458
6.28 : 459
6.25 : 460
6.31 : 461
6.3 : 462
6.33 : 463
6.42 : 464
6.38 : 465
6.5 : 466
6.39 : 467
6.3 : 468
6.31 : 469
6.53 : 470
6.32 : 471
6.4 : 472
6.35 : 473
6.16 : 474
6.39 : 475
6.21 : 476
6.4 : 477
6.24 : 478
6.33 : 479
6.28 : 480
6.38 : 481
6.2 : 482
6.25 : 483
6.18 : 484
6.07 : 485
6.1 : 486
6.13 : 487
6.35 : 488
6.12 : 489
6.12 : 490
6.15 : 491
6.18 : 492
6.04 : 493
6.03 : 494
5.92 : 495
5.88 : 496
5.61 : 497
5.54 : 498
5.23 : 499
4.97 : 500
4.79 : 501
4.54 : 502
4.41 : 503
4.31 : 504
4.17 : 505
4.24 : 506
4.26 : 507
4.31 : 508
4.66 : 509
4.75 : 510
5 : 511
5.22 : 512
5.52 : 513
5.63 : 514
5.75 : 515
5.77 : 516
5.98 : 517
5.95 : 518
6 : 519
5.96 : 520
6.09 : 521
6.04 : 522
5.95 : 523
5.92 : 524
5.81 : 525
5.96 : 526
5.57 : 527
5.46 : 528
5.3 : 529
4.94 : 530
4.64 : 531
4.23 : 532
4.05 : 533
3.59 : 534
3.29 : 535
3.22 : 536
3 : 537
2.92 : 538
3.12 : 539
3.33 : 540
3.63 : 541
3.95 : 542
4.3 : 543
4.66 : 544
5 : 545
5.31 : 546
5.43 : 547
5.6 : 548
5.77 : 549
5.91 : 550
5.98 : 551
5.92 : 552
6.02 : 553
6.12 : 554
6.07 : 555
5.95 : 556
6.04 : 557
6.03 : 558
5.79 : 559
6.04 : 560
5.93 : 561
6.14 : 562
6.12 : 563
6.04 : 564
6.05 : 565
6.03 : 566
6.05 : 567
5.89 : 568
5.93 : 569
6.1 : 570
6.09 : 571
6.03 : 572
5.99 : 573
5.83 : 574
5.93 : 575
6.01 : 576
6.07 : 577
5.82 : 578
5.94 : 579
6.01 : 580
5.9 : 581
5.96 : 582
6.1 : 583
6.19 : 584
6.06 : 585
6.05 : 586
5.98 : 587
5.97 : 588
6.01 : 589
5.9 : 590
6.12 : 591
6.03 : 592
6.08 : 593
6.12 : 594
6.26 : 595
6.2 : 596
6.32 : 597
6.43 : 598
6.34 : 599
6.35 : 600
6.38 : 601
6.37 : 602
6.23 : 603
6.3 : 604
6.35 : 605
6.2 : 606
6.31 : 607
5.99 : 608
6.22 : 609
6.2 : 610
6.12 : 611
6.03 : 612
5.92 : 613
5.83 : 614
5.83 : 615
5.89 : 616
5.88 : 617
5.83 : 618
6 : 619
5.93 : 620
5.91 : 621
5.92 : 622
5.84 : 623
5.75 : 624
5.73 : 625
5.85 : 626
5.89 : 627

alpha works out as 1.1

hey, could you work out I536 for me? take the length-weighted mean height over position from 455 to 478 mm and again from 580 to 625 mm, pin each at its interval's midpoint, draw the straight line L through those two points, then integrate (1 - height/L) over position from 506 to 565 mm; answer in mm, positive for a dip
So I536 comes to 9.7 mm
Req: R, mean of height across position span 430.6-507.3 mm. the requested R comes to 6.04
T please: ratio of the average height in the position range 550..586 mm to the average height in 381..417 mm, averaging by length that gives 1.1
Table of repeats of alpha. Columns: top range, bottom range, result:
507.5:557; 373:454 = 0.88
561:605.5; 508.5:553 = 1.21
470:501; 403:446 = 1.16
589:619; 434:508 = 1.02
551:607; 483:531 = 1.10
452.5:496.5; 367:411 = 1.02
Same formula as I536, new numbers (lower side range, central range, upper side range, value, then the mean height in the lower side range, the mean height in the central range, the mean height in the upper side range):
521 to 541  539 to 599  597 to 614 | -4.2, 4.56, 5.79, 6.22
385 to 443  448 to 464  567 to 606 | -2.0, 5.51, 6.35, 6.1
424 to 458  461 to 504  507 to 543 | -4.4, 6.05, 6.02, 4.86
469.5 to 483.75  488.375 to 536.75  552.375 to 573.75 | 7.6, 6.31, 5.22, 6.02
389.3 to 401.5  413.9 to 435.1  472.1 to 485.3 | 4.8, 6.3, 4.88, 6.27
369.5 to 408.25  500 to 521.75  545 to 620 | 3.5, 6.23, 5.12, 6.02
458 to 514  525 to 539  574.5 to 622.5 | 3.7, 5.8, 4.33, 6.08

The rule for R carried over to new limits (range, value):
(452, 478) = 6.35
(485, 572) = 5.33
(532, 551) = 4.27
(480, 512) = 5.46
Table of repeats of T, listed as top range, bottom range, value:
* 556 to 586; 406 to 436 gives 1.24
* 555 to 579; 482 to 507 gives 1.08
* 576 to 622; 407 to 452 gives 1.13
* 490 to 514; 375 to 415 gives 0.87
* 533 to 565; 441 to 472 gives 0.79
